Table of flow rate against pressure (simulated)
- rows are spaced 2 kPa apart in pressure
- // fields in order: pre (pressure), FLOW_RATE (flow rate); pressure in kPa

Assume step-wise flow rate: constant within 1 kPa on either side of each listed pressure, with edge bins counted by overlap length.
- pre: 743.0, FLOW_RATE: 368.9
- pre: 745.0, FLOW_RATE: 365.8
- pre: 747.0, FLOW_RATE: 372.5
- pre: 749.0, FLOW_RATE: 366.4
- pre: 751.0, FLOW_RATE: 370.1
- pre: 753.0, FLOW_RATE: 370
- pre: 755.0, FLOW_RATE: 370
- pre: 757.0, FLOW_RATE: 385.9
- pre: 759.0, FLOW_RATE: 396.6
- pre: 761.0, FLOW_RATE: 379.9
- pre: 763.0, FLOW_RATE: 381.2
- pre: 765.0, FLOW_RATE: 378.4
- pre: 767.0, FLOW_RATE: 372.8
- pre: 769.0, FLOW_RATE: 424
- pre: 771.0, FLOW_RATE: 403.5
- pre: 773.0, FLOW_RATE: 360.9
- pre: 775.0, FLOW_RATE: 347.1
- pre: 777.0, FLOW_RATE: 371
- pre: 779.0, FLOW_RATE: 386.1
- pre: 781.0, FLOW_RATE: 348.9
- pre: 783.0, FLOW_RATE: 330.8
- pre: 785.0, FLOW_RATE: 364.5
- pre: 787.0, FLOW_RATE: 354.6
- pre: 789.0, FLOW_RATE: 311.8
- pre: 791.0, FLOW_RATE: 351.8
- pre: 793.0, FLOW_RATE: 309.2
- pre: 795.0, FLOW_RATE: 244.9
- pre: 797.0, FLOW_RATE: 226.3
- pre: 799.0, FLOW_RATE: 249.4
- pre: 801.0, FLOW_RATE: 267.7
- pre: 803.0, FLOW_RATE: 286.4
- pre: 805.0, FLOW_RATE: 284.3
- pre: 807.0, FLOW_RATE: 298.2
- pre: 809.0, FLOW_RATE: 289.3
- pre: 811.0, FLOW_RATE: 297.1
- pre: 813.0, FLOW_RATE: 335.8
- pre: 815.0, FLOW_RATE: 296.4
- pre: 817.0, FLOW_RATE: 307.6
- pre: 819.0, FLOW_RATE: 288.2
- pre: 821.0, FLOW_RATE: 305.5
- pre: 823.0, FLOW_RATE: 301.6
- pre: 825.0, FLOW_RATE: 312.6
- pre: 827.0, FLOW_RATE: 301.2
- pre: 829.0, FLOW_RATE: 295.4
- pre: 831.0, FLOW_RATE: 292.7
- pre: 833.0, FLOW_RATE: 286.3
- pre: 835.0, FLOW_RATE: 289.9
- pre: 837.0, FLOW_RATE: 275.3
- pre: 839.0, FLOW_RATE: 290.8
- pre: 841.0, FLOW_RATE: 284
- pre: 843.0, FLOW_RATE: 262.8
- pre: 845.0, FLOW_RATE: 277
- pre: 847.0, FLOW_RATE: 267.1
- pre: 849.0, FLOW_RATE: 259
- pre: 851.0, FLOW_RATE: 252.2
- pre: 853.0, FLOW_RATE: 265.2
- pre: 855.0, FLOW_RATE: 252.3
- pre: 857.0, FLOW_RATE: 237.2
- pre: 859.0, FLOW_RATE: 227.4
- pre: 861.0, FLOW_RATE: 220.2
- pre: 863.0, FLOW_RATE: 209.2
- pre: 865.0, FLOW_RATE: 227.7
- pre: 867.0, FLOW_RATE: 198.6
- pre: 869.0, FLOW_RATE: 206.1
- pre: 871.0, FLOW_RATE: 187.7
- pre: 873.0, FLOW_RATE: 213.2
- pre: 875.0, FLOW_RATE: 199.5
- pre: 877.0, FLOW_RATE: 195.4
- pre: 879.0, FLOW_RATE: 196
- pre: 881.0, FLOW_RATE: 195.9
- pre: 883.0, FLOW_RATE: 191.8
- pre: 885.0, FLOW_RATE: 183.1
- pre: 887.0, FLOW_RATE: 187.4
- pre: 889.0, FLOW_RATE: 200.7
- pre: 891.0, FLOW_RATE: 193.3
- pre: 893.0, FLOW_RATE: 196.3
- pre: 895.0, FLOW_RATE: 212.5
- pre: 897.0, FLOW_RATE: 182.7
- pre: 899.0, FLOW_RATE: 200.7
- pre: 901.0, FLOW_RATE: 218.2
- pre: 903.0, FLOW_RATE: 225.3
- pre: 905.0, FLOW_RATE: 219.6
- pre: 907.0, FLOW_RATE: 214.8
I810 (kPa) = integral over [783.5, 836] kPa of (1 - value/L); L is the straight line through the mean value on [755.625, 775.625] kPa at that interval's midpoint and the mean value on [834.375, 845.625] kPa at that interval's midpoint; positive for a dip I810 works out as 3.7 kPa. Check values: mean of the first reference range 383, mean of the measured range 298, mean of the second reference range 280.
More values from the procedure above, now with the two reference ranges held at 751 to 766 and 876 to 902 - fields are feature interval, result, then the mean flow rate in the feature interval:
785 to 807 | 2.3 kPa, 293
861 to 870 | 0.7 kPa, 211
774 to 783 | -0.2 kPa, 360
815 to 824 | -0.2 kPa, 300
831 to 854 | -1.1 kPa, 274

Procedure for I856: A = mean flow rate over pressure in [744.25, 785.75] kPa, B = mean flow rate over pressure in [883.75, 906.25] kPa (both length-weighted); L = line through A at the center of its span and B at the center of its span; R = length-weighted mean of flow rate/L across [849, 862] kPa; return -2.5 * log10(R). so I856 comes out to 0.05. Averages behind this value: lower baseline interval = 374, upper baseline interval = 202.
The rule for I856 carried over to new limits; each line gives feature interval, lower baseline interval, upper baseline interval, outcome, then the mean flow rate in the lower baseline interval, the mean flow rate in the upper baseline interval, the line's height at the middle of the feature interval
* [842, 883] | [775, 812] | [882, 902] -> 0.02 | 311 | 197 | 231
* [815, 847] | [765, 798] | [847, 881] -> -0.08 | 345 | 222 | 271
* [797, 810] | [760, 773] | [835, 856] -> 0.20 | 388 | 270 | 332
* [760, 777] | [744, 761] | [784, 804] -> -0.11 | 375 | 297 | 345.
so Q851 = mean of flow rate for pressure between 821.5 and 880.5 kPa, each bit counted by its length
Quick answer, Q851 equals 251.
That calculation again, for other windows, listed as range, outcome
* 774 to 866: 290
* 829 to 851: 278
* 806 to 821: 302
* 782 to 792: 343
